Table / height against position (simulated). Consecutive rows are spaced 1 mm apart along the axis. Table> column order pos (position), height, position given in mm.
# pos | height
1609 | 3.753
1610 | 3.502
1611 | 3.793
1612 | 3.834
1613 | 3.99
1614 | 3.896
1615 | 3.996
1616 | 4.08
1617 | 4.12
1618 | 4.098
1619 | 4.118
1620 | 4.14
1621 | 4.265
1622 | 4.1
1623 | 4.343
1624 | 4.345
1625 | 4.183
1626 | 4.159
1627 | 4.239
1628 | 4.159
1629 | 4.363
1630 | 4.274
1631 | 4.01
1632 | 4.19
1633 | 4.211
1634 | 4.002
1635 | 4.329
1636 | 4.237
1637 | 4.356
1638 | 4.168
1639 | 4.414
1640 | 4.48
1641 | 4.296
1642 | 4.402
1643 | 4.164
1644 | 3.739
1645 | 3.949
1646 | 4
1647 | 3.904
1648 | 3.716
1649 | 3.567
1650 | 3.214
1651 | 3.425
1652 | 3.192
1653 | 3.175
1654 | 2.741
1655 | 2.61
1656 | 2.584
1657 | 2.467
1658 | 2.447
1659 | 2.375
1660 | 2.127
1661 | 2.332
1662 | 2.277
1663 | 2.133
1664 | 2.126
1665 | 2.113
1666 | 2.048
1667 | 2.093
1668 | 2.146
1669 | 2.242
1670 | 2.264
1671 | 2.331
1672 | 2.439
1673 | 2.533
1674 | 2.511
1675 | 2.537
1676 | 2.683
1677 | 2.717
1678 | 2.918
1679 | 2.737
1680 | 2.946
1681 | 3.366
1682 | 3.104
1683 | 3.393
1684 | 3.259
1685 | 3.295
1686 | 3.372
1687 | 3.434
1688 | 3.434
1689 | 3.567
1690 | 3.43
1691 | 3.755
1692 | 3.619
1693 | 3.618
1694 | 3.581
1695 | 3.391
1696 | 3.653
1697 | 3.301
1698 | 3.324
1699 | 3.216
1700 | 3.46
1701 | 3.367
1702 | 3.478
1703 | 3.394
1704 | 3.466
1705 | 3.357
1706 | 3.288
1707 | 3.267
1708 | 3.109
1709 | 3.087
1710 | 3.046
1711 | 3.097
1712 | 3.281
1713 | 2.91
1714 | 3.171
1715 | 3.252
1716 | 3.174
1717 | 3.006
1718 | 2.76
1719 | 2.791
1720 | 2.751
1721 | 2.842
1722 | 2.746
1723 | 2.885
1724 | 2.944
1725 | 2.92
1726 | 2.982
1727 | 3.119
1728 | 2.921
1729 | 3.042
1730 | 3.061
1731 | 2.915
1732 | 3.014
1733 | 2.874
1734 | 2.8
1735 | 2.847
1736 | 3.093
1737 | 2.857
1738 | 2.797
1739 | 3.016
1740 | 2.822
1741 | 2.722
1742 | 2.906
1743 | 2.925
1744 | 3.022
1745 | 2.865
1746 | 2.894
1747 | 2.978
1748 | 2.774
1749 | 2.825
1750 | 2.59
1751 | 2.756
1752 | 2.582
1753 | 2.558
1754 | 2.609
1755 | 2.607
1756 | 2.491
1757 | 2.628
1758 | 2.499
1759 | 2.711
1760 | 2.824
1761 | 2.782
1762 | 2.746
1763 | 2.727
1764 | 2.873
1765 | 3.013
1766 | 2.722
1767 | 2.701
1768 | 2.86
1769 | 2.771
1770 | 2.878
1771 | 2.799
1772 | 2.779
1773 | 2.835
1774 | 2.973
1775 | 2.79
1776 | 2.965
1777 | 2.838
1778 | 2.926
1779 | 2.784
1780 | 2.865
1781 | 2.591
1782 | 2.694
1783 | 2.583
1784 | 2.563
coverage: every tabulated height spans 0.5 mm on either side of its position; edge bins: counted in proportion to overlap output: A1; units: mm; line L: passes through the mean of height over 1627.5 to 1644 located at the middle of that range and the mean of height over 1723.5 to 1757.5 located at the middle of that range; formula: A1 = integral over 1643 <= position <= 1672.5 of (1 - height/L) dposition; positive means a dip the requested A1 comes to 8.9 mm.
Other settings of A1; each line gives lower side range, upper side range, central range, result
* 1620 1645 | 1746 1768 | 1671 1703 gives 3.2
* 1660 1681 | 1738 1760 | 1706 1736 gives -4.1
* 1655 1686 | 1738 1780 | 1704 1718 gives -2.6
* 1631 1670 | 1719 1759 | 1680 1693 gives -1.4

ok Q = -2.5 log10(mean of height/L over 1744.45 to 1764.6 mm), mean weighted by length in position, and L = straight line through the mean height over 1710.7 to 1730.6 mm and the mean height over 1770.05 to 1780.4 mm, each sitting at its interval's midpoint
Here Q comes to 0.07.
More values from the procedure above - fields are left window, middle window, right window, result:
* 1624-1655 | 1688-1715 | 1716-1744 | -0.037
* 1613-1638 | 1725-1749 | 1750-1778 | 0.039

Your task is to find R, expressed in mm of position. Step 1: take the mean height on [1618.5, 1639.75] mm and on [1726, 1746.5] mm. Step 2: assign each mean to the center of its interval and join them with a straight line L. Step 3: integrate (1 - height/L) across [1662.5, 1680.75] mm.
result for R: 6.3 mm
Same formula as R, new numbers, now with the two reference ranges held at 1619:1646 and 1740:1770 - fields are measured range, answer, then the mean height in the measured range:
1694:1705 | 0.0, 3.41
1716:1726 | 0.9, 2.87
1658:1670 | 5.1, 2.2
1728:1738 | 0.3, 2.94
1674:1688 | 2.2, 3.05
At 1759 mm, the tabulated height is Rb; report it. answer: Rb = 2.711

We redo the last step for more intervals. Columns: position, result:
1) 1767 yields 2.701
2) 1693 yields 3.618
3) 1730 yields 3.061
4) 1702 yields 3.478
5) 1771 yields 2.799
